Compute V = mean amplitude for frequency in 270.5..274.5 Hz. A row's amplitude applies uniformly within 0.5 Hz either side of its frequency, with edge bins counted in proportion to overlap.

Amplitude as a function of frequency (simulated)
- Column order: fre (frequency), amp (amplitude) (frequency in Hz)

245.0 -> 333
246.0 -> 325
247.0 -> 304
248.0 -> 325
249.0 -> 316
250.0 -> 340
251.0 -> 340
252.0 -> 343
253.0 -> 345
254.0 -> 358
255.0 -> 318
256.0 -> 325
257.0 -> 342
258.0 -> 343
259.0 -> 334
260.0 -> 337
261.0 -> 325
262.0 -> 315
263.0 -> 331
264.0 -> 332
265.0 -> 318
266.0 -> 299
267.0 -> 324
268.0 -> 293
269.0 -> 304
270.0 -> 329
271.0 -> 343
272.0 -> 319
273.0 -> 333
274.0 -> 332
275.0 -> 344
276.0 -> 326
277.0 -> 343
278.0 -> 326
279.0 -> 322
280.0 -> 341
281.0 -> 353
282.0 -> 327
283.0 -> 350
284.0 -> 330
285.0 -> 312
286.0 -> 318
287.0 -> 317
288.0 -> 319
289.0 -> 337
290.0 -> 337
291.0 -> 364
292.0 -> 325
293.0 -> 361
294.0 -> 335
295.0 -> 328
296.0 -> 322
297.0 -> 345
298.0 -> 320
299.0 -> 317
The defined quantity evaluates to 332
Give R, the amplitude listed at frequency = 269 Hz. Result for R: 304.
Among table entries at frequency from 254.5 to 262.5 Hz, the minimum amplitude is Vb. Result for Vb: 315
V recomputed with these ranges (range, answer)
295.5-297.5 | 334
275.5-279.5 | 329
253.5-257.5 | 336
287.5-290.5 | 331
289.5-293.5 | 347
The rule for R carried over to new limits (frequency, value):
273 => 333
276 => 326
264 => 332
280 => 341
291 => 364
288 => 319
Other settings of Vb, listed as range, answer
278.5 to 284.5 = 322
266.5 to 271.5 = 293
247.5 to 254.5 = 316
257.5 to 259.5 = 334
